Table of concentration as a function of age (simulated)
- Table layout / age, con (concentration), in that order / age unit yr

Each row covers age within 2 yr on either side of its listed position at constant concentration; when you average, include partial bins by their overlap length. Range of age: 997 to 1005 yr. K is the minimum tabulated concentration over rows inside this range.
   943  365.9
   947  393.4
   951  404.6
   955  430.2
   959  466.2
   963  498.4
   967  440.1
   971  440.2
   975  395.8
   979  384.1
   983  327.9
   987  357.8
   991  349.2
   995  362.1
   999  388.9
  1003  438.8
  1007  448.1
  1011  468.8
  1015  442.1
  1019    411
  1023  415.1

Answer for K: 388.9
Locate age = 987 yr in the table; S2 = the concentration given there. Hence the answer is 357.8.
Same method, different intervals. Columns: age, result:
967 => 440.1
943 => 365.9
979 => 384.1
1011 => 468.8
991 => 349.2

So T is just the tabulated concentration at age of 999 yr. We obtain 388.9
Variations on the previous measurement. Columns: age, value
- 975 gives 395.8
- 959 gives 466.2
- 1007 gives 448.1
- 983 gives 327.9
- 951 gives 404.6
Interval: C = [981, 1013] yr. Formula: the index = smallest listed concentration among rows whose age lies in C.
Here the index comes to 327.9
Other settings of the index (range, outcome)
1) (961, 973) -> 440.1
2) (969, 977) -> 395.8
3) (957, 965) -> 466.2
